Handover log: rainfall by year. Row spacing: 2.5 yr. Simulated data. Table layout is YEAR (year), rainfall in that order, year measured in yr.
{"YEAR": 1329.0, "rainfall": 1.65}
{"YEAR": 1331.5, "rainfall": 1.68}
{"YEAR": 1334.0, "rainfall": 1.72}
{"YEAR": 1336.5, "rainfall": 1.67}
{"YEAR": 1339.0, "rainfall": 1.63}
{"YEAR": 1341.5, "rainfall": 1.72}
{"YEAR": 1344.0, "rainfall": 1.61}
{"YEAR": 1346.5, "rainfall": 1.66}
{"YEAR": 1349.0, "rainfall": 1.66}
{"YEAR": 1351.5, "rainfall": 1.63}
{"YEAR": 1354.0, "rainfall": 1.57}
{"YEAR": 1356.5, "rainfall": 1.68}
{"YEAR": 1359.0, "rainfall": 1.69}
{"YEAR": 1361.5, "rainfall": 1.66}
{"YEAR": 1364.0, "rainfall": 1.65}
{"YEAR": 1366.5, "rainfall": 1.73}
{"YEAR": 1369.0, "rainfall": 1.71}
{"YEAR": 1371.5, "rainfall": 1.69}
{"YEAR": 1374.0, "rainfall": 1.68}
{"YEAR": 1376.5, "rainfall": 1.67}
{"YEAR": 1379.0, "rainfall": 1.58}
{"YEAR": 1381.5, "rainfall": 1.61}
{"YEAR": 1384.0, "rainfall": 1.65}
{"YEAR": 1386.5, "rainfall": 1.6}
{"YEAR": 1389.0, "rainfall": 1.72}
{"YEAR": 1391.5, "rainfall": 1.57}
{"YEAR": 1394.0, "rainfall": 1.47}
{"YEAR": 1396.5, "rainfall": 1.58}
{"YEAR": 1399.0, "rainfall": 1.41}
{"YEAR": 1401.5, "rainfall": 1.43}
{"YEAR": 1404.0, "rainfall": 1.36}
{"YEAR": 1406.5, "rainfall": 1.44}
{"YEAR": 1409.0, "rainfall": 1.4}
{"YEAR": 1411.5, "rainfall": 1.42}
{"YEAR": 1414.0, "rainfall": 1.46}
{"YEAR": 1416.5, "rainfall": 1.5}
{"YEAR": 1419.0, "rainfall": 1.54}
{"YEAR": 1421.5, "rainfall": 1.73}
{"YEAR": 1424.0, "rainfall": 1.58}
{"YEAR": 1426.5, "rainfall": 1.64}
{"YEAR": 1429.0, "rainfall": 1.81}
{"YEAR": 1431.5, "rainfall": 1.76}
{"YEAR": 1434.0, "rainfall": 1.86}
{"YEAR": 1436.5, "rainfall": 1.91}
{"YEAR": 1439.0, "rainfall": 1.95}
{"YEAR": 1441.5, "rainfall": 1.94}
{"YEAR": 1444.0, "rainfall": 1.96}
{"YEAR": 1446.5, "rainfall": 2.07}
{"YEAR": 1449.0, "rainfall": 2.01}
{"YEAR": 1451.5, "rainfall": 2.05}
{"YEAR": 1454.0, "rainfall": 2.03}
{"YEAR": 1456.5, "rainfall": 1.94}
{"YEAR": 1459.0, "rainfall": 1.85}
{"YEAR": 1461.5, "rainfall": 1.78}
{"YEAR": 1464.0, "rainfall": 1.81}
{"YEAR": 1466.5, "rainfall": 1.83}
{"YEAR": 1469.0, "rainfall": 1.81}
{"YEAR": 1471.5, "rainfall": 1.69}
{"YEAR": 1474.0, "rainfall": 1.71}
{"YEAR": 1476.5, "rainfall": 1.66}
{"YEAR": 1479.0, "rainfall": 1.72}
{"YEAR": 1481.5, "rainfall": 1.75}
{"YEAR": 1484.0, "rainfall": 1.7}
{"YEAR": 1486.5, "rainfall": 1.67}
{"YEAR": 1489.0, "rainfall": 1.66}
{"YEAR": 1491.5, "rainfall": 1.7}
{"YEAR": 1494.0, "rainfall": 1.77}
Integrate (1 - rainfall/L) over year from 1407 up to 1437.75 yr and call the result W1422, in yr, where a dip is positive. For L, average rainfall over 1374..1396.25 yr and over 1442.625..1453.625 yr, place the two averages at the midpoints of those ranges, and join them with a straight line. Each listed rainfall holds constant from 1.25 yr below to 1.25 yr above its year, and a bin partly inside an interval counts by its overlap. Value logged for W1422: 3.8 yr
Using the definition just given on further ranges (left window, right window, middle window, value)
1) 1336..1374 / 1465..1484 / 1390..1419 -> 3.94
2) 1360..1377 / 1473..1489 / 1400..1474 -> -2.12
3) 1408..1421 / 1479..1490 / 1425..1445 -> -3.93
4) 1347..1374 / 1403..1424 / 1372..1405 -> 0.12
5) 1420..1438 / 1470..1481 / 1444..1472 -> -2.98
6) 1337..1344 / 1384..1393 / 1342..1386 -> -0.24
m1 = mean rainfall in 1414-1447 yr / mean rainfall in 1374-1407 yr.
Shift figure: 1.14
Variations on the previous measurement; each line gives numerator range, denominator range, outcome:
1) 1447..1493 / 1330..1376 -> 1.08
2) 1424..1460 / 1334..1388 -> 1.15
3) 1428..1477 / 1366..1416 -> 1.21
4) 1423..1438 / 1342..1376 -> 1.06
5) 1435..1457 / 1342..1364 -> 1.20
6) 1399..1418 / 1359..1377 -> 0.85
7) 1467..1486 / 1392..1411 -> 1.19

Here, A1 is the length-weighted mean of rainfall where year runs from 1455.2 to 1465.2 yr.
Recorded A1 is 1.85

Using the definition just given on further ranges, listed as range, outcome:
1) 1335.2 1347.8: 1.66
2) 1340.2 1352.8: 1.66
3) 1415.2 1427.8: 1.6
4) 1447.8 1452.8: 2.03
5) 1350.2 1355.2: 1.6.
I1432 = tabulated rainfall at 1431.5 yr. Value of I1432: 1.76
